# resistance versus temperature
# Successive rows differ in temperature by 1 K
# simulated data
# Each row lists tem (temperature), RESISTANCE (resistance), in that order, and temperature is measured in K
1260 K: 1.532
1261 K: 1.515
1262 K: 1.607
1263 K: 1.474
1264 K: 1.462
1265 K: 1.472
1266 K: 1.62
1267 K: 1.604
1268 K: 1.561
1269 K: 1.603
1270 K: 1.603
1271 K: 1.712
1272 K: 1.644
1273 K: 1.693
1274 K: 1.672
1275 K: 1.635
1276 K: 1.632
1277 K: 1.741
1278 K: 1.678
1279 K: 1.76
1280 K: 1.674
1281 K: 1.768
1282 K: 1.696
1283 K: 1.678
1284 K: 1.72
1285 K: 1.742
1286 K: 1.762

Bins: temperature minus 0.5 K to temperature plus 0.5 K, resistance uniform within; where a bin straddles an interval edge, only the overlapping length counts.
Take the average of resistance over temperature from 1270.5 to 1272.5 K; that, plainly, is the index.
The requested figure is 1.68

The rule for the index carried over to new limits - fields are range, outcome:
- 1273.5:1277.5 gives 1.67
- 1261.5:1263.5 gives 1.54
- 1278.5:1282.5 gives 1.72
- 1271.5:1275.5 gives 1.66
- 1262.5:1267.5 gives 1.53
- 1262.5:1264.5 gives 1.47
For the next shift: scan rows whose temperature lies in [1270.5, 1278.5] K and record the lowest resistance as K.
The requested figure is 1.632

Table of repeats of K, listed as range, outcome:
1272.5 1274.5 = 1.672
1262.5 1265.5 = 1.462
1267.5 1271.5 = 1.561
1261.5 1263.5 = 1.474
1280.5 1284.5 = 1.678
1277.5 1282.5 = 1.674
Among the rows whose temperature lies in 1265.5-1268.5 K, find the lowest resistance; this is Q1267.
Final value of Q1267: 1.561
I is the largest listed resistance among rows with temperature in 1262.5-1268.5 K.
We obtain 1.62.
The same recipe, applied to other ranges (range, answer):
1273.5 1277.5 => 1.741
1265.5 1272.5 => 1.712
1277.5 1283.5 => 1.768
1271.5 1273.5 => 1.693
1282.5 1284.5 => 1.72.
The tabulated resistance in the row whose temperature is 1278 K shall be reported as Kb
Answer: 1.678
